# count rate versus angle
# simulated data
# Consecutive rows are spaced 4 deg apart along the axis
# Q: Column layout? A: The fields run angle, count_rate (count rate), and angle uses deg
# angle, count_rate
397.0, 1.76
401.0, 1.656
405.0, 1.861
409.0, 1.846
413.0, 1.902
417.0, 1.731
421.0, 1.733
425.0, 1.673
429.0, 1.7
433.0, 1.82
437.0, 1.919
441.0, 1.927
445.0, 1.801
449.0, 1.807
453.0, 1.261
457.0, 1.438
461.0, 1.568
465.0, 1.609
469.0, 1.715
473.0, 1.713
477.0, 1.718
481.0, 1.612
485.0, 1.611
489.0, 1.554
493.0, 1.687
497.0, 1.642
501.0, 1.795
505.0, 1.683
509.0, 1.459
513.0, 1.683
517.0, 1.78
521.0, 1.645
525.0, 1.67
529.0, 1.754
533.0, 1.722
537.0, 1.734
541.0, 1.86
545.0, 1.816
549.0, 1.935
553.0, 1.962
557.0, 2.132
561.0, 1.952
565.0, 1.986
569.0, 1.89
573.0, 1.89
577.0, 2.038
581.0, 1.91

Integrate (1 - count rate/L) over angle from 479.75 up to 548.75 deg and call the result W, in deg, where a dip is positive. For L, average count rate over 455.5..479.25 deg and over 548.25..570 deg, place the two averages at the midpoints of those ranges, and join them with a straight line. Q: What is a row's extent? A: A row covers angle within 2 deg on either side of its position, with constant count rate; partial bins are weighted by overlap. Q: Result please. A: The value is 4.4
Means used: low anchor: 1.63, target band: 1.7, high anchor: 1.98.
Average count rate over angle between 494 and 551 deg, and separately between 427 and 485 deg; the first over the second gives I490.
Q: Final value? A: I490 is 1.0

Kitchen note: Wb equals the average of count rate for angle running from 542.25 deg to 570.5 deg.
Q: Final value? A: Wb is 1.95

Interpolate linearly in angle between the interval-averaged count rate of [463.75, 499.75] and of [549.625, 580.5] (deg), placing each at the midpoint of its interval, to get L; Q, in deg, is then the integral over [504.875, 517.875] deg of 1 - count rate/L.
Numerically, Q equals 1.0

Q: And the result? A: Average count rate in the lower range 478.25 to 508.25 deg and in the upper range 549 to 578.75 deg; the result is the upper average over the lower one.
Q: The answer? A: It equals 1.2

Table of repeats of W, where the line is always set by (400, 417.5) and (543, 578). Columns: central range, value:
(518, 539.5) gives 2.4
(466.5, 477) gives 0.9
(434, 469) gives 3.4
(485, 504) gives 2.3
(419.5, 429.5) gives 0.7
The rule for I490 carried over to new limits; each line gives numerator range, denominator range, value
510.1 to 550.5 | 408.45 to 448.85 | 0.97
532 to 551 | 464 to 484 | 1.09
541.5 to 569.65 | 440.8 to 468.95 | 1.21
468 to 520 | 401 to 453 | 0.93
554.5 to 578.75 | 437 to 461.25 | 1.19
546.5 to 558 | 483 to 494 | 1.24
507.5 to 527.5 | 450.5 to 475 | 1.06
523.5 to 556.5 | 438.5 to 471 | 1.11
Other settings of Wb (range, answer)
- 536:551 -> 1.84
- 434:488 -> 1.67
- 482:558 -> 1.74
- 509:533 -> 1.69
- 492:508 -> 1.69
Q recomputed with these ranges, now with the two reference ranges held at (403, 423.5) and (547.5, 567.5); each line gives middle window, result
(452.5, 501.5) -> 7.2 deg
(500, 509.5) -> 1.3 deg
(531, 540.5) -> 1.0 deg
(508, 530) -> 3.1 deg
